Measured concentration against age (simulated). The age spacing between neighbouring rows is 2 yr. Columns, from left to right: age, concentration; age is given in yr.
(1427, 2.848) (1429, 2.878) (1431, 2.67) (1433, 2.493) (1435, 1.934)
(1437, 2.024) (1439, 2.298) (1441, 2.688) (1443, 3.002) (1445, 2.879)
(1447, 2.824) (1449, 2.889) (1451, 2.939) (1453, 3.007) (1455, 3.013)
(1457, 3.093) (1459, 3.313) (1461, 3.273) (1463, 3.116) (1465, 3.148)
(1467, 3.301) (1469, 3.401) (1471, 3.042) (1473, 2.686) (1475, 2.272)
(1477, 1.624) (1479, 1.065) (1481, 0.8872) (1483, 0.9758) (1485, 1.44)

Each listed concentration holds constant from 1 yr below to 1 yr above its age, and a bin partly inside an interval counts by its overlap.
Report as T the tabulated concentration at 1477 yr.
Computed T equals 1.624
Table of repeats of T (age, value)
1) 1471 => 3.042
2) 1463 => 3.116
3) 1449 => 2.889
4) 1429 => 2.878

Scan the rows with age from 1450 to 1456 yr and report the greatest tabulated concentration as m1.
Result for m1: 3.013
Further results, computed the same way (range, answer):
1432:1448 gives 3.002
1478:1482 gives 1.065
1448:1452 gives 2.939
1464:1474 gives 3.401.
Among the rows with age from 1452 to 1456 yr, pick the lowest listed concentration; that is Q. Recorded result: 3.007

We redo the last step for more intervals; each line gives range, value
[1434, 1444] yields 1.934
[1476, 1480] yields 1.065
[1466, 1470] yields 3.301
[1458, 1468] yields 3.116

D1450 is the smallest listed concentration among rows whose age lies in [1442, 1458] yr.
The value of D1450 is 2.824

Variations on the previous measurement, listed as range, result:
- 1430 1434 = 2.493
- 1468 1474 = 2.686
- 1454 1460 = 3.013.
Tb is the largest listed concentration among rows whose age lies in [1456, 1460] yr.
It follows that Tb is 3.313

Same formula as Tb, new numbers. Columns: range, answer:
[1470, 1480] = 3.042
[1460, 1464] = 3.273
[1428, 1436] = 2.878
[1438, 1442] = 2.688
